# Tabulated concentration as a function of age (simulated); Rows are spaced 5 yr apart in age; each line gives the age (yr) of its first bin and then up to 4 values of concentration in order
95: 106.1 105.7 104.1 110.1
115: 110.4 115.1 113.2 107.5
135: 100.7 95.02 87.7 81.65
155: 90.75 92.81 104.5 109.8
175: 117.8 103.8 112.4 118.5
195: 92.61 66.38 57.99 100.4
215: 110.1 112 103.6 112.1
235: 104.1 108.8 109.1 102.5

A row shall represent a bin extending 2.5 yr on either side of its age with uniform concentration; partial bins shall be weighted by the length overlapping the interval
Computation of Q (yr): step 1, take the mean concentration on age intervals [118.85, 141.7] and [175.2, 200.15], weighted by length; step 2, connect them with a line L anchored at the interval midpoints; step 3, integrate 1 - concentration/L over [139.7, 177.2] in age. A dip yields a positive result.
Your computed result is 2.6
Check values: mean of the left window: 106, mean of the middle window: 97.5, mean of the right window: 104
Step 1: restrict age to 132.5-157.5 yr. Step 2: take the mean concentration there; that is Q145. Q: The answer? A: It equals 91.2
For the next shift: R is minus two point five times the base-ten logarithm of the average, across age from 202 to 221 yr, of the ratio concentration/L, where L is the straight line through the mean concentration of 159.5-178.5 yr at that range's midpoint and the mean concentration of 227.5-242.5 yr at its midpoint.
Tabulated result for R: 0.16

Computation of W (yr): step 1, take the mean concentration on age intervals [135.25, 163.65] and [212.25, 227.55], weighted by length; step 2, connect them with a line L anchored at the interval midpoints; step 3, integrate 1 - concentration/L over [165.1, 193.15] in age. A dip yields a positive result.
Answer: -3.7 yr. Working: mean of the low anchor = 91.1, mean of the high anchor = 108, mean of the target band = 111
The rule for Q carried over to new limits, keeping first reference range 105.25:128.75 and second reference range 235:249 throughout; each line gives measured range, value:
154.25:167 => 1.6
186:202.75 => 2.3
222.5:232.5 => 0.0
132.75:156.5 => 4.1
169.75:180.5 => -0.2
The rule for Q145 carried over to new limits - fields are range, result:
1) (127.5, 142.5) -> 101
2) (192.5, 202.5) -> 79.5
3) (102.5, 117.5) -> 108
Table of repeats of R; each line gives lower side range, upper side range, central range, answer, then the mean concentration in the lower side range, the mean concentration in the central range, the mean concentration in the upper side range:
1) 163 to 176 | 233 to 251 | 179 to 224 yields 0.120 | 110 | 97.1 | 106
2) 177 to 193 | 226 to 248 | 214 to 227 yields 0.005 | 111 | 109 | 108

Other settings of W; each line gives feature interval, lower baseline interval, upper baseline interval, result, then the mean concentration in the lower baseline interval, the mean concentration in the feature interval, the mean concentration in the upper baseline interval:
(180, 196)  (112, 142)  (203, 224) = -1.4 yr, 107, 109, 96.6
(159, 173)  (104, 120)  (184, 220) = -0.5 yr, 110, 104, 94.5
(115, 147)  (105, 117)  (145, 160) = -1.7 yr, 109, 104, 87.6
